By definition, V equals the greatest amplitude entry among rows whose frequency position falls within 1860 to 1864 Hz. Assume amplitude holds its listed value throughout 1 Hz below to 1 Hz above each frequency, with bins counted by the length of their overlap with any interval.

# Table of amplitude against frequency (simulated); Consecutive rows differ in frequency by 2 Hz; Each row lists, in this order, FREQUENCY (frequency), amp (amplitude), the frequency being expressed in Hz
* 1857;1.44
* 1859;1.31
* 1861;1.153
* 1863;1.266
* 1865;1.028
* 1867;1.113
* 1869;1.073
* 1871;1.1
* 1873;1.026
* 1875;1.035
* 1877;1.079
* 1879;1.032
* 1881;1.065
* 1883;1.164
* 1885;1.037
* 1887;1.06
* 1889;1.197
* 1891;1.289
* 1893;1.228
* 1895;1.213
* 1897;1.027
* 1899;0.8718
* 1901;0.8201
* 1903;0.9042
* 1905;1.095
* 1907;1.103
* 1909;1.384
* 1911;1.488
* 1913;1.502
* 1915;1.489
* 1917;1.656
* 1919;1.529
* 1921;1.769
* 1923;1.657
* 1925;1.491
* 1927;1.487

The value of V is 1.266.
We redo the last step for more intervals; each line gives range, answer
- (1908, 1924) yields 1.769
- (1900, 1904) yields 0.9042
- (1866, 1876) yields 1.113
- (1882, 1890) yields 1.197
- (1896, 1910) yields 1.384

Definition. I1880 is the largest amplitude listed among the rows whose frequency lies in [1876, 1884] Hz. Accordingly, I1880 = 1.164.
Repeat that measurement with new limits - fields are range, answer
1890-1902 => 1.289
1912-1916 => 1.502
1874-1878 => 1.079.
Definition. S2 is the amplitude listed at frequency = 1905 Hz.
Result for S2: 1.095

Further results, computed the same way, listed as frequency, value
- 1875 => 1.035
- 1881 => 1.065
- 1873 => 1.026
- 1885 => 1.037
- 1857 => 1.44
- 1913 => 1.502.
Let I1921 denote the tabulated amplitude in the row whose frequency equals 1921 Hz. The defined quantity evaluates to 1.769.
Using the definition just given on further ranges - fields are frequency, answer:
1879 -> 1.032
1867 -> 1.113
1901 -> 0.8201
